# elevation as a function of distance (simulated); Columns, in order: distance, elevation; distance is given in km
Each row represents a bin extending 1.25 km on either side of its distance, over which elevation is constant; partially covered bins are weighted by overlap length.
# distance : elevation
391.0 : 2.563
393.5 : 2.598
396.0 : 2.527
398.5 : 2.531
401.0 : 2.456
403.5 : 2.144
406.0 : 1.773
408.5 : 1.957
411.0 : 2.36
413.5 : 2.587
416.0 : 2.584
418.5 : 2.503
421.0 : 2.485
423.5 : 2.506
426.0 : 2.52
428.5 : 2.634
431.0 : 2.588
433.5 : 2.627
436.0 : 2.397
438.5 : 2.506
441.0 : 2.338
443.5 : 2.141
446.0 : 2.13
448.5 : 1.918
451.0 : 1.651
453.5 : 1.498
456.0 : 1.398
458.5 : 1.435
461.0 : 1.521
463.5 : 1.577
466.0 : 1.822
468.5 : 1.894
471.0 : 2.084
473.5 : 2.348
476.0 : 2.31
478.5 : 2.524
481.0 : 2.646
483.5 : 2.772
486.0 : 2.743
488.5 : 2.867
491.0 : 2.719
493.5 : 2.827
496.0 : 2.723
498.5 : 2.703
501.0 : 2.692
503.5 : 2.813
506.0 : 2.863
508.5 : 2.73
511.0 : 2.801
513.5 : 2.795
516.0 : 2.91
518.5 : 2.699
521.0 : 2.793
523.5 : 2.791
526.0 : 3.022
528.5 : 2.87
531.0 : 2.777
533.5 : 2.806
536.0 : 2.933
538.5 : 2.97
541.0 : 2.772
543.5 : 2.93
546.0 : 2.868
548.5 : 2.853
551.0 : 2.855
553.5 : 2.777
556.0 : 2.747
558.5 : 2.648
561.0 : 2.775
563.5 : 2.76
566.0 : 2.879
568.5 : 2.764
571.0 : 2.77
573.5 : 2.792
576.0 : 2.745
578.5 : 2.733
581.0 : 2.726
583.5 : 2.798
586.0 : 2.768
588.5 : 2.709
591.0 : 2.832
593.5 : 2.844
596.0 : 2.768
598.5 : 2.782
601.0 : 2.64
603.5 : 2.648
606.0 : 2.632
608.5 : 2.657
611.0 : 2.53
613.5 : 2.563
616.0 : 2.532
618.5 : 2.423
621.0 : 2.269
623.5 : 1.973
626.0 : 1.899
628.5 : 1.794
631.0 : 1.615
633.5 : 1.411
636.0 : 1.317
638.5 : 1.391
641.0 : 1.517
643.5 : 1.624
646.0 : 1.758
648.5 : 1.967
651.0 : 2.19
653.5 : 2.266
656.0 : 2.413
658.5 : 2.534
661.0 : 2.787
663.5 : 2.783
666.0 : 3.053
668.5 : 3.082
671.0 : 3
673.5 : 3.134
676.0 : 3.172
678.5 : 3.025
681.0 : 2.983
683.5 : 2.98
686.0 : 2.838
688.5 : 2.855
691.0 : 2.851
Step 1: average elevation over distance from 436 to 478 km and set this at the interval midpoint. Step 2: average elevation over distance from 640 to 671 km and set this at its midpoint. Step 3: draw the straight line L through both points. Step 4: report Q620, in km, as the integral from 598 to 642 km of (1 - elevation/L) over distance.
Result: 2.8 km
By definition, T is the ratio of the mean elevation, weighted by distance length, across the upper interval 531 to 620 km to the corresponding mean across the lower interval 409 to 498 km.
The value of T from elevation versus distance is 1.2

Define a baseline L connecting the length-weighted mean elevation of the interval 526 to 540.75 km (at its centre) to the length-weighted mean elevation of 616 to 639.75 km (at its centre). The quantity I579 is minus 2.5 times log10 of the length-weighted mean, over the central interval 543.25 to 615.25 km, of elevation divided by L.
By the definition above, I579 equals -0.17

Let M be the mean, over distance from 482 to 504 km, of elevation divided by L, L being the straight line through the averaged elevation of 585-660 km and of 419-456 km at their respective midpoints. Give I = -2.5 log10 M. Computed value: -0.22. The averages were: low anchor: 2.26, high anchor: 2.24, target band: 2.76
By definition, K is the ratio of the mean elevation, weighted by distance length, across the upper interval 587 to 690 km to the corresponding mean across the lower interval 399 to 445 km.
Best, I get 1.02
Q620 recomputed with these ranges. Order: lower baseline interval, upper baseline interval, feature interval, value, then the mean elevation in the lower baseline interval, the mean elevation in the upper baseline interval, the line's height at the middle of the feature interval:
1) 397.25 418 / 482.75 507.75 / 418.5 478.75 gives 9.37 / 2.31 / 2.77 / 2.52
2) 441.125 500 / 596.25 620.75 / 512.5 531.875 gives -4.08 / 2.19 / 2.59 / 2.34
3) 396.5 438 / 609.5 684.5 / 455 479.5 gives 5.21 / 2.42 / 2.33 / 2.4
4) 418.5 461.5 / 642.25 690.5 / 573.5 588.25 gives -1.71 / 2.16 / 2.66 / 2.47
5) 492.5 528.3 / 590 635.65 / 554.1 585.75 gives -2.76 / 2.8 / 2.36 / 2.54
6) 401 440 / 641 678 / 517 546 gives -4.54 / 2.41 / 2.53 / 2.47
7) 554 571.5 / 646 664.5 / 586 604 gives -0.86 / 2.76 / 2.37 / 2.63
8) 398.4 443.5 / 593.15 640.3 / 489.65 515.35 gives -4.84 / 2.41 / 2.23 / 2.33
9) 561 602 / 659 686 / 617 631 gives 4.04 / 2.77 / 2.98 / 2.87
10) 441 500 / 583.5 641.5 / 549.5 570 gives -4.66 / 2.19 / 2.3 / 2.26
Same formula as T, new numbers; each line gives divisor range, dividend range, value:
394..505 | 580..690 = 1.06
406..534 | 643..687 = 1.10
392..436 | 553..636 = 1.04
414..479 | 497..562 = 1.31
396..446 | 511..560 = 1.18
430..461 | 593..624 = 1.27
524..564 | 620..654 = 0.62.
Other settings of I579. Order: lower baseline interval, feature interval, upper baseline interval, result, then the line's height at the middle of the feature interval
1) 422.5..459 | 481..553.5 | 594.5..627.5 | -0.215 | 2.31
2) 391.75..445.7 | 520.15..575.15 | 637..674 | -0.188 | 2.38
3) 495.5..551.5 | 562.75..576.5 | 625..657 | -0.157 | 2.41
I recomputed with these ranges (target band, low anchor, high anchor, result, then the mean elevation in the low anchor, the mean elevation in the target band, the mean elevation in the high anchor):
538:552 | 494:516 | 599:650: -0.13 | 2.78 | 2.87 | 2.07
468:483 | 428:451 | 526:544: 0.08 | 2.32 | 2.34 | 2.87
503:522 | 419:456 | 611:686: -0.22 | 2.26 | 2.8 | 2.34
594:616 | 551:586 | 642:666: -0.04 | 2.77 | 2.65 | 2.29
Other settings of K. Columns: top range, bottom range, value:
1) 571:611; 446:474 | 1.57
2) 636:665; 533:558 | 0.73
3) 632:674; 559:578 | 0.80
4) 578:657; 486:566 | 0.81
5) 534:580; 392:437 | 1.15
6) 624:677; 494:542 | 0.79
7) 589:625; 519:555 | 0.90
